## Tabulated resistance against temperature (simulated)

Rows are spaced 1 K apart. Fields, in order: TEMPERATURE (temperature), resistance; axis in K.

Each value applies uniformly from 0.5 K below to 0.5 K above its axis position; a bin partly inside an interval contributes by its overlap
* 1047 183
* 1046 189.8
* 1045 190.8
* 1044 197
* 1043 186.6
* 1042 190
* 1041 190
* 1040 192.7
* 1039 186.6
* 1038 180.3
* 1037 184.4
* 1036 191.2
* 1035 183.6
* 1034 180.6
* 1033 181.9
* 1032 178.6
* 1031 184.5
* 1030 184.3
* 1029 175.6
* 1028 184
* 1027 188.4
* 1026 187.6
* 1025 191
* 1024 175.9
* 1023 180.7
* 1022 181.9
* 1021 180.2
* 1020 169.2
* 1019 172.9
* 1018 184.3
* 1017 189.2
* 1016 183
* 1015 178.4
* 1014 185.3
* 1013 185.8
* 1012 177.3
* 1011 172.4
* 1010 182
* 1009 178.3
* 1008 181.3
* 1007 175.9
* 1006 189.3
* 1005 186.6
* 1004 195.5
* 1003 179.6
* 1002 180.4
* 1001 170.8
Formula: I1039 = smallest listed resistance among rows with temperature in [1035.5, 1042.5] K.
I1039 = 180.3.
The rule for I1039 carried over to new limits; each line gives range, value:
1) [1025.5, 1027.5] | 187.6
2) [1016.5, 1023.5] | 169.2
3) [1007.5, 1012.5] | 172.4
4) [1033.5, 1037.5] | 180.6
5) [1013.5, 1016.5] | 178.4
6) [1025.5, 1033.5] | 175.6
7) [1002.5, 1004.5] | 179.6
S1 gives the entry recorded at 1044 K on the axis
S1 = 197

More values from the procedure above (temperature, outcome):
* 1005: 186.6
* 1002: 180.4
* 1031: 184.5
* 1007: 175.9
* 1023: 180.7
